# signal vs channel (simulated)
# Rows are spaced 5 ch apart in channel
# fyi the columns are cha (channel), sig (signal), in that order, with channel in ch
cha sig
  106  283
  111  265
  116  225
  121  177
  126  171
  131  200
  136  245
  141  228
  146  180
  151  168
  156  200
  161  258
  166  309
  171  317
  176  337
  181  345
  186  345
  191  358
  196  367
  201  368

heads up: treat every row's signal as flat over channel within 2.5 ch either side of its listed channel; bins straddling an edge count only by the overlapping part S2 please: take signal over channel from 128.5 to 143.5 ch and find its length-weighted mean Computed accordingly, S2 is 224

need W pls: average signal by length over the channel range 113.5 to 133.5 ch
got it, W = 193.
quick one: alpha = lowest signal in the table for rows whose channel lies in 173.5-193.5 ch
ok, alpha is 337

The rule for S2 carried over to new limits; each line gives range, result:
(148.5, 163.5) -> 209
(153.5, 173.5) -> 271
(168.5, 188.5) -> 336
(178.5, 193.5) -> 349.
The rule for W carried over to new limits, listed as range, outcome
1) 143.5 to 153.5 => 174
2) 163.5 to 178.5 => 321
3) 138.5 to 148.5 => 204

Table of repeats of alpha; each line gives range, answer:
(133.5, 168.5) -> 168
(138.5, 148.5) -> 180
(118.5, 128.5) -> 171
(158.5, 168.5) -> 258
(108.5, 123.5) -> 177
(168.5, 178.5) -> 317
